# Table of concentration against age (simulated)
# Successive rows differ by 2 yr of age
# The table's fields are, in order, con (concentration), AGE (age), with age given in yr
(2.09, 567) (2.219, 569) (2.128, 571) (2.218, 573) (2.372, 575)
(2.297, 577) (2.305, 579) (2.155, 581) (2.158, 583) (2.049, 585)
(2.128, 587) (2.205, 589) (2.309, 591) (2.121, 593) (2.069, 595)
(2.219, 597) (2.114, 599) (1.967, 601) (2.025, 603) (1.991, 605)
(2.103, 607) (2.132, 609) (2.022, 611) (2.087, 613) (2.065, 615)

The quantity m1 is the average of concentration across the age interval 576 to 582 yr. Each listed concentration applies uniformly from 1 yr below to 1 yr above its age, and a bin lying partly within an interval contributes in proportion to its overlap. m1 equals 2.25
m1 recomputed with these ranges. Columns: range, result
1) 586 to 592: 2.21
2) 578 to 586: 2.17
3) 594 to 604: 2.08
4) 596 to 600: 2.17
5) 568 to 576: 2.23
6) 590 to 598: 2.18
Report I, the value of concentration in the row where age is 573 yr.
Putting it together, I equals 2.218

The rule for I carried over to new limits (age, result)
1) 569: 2.219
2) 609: 2.132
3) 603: 2.025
